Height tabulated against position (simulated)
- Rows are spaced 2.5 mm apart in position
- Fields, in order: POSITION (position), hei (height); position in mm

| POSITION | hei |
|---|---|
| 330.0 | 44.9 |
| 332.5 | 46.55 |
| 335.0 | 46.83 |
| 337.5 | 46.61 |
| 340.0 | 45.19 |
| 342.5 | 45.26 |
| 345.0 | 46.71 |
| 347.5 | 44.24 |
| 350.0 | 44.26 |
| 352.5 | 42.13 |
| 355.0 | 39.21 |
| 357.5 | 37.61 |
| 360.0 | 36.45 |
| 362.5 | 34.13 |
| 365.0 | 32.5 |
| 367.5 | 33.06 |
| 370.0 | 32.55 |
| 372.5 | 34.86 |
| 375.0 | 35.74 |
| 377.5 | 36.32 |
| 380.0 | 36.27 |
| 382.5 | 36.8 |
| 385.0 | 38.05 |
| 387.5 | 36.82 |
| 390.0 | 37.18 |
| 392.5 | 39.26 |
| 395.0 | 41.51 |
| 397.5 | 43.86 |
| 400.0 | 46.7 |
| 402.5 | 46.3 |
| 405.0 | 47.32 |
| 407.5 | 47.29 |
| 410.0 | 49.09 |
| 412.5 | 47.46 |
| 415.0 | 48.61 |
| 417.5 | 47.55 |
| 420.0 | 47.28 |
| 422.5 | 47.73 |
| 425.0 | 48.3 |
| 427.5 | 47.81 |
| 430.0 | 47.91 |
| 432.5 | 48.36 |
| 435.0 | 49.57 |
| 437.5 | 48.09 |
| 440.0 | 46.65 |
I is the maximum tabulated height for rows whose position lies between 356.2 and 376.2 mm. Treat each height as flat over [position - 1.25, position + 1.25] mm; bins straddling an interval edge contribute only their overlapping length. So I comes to 37.61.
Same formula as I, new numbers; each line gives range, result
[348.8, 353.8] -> 44.26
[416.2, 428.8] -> 48.3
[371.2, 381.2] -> 36.32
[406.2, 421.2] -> 49.09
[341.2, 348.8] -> 46.71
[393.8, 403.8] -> 46.7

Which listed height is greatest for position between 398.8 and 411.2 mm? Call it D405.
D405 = 49.09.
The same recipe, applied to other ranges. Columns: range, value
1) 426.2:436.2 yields 49.57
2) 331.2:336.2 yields 46.83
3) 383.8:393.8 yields 39.26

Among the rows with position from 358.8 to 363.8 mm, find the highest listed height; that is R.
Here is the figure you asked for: 36.45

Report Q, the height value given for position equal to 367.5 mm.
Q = 33.06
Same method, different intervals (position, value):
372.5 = 34.86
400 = 46.7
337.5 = 46.61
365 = 32.5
